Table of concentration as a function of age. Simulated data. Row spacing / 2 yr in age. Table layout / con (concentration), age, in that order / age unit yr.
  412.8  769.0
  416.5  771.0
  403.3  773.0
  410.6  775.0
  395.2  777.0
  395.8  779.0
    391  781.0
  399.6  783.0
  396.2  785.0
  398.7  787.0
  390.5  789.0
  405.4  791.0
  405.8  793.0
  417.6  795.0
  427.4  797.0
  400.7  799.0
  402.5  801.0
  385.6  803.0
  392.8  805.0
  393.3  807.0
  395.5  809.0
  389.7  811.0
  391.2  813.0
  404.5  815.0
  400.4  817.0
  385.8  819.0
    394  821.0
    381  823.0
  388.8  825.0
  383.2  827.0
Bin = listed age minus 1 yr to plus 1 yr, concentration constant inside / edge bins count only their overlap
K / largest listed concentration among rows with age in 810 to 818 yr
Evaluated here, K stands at 404.5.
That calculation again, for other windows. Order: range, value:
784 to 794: 405.8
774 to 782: 410.6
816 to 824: 400.4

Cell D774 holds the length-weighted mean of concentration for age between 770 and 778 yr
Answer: 406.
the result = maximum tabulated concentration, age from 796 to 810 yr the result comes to 427.4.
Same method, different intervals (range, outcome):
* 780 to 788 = 399.6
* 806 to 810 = 395.5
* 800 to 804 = 402.5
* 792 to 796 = 417.6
